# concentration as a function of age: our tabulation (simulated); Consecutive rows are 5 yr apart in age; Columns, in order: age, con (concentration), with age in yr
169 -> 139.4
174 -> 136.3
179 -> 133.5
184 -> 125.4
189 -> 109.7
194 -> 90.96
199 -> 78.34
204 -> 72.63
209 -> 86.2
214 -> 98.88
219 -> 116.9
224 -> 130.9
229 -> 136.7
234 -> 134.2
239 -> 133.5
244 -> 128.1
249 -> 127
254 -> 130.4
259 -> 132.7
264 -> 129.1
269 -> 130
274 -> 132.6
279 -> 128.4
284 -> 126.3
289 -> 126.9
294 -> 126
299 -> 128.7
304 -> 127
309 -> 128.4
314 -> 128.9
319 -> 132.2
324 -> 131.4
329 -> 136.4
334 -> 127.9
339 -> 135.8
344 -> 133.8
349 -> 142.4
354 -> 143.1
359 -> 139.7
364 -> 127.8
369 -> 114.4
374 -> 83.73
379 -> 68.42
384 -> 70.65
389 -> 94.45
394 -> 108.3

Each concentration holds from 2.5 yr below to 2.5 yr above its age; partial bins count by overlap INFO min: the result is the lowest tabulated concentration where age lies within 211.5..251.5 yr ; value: 98.88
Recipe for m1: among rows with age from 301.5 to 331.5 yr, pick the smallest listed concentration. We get 127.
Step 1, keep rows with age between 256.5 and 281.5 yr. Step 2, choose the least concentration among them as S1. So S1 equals 128.4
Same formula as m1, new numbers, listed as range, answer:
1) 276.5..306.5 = 126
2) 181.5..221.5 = 72.63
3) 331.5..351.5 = 127.9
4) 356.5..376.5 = 83.73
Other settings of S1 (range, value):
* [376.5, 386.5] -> 68.42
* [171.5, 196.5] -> 90.96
